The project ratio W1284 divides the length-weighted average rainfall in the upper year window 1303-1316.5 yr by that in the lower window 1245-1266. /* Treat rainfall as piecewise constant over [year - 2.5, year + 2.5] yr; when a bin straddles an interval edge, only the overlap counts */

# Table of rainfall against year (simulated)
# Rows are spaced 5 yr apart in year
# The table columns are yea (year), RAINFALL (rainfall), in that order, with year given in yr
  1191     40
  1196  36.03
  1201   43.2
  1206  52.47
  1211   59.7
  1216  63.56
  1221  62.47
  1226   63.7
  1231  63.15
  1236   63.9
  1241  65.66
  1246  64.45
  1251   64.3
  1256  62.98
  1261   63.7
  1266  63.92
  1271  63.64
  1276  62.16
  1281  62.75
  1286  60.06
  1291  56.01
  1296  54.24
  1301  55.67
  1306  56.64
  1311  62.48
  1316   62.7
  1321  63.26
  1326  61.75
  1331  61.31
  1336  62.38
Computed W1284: 0.9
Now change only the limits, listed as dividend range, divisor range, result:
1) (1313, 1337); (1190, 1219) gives 1.25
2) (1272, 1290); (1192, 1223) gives 1.18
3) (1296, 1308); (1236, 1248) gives 0.86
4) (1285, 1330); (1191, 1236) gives 1.07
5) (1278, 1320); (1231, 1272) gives 0.92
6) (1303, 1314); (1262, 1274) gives 0.93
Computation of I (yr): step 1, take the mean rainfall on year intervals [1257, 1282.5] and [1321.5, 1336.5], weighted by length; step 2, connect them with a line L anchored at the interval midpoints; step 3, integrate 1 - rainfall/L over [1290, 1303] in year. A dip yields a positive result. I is 1.54 yr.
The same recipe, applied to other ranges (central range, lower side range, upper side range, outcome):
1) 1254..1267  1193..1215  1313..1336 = -1.98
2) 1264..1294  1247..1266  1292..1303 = -1.15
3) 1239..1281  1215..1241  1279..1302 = -2.20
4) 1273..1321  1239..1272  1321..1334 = 2.58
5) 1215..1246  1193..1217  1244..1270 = -3.88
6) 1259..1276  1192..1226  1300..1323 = -1.86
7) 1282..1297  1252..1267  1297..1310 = 0.32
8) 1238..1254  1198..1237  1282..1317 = -1.72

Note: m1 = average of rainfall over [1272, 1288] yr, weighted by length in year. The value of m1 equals 61.9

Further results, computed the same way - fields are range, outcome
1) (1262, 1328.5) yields 60.5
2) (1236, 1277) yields 63.9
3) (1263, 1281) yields 63.2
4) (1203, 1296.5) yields 61.8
